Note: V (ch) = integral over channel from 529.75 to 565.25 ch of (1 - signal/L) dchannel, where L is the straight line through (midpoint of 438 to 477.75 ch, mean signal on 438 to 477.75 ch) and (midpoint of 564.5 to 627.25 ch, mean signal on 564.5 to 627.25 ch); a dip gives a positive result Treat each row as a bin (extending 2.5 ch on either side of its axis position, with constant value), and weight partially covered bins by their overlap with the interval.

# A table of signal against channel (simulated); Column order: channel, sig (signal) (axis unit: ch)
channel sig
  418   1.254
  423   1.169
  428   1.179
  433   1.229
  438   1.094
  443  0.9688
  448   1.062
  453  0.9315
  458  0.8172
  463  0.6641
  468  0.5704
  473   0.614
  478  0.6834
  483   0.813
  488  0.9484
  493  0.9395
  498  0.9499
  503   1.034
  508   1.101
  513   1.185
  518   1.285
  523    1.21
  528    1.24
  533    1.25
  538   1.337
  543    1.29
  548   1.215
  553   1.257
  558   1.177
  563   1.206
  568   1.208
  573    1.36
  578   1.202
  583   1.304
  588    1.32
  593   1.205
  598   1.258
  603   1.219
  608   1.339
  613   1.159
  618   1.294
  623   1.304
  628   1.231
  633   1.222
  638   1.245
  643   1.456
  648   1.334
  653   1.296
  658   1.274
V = -4.6 ch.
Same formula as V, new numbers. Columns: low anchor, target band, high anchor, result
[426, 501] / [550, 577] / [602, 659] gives -2.7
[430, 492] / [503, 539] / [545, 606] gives -4.8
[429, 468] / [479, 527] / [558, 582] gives 1.7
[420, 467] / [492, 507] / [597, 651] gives 1.3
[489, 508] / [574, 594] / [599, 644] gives -1.5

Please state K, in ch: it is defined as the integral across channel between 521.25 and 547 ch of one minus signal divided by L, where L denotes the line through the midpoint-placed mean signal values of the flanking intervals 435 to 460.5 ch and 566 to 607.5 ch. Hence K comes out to -2.4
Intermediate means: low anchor 0.98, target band 1.26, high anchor 1.26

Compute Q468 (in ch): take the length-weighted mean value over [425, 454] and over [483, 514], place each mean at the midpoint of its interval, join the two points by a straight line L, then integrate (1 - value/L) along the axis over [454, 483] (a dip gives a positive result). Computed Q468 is 9.7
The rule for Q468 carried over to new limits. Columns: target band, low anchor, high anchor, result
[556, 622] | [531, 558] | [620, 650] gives 1.43 ch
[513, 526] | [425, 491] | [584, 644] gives -2.44 ch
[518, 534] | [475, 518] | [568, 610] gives -2.59 ch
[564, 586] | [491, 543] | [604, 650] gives -0.70 ch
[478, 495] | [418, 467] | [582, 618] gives 3.36 ch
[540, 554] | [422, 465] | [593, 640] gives -1.24 ch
